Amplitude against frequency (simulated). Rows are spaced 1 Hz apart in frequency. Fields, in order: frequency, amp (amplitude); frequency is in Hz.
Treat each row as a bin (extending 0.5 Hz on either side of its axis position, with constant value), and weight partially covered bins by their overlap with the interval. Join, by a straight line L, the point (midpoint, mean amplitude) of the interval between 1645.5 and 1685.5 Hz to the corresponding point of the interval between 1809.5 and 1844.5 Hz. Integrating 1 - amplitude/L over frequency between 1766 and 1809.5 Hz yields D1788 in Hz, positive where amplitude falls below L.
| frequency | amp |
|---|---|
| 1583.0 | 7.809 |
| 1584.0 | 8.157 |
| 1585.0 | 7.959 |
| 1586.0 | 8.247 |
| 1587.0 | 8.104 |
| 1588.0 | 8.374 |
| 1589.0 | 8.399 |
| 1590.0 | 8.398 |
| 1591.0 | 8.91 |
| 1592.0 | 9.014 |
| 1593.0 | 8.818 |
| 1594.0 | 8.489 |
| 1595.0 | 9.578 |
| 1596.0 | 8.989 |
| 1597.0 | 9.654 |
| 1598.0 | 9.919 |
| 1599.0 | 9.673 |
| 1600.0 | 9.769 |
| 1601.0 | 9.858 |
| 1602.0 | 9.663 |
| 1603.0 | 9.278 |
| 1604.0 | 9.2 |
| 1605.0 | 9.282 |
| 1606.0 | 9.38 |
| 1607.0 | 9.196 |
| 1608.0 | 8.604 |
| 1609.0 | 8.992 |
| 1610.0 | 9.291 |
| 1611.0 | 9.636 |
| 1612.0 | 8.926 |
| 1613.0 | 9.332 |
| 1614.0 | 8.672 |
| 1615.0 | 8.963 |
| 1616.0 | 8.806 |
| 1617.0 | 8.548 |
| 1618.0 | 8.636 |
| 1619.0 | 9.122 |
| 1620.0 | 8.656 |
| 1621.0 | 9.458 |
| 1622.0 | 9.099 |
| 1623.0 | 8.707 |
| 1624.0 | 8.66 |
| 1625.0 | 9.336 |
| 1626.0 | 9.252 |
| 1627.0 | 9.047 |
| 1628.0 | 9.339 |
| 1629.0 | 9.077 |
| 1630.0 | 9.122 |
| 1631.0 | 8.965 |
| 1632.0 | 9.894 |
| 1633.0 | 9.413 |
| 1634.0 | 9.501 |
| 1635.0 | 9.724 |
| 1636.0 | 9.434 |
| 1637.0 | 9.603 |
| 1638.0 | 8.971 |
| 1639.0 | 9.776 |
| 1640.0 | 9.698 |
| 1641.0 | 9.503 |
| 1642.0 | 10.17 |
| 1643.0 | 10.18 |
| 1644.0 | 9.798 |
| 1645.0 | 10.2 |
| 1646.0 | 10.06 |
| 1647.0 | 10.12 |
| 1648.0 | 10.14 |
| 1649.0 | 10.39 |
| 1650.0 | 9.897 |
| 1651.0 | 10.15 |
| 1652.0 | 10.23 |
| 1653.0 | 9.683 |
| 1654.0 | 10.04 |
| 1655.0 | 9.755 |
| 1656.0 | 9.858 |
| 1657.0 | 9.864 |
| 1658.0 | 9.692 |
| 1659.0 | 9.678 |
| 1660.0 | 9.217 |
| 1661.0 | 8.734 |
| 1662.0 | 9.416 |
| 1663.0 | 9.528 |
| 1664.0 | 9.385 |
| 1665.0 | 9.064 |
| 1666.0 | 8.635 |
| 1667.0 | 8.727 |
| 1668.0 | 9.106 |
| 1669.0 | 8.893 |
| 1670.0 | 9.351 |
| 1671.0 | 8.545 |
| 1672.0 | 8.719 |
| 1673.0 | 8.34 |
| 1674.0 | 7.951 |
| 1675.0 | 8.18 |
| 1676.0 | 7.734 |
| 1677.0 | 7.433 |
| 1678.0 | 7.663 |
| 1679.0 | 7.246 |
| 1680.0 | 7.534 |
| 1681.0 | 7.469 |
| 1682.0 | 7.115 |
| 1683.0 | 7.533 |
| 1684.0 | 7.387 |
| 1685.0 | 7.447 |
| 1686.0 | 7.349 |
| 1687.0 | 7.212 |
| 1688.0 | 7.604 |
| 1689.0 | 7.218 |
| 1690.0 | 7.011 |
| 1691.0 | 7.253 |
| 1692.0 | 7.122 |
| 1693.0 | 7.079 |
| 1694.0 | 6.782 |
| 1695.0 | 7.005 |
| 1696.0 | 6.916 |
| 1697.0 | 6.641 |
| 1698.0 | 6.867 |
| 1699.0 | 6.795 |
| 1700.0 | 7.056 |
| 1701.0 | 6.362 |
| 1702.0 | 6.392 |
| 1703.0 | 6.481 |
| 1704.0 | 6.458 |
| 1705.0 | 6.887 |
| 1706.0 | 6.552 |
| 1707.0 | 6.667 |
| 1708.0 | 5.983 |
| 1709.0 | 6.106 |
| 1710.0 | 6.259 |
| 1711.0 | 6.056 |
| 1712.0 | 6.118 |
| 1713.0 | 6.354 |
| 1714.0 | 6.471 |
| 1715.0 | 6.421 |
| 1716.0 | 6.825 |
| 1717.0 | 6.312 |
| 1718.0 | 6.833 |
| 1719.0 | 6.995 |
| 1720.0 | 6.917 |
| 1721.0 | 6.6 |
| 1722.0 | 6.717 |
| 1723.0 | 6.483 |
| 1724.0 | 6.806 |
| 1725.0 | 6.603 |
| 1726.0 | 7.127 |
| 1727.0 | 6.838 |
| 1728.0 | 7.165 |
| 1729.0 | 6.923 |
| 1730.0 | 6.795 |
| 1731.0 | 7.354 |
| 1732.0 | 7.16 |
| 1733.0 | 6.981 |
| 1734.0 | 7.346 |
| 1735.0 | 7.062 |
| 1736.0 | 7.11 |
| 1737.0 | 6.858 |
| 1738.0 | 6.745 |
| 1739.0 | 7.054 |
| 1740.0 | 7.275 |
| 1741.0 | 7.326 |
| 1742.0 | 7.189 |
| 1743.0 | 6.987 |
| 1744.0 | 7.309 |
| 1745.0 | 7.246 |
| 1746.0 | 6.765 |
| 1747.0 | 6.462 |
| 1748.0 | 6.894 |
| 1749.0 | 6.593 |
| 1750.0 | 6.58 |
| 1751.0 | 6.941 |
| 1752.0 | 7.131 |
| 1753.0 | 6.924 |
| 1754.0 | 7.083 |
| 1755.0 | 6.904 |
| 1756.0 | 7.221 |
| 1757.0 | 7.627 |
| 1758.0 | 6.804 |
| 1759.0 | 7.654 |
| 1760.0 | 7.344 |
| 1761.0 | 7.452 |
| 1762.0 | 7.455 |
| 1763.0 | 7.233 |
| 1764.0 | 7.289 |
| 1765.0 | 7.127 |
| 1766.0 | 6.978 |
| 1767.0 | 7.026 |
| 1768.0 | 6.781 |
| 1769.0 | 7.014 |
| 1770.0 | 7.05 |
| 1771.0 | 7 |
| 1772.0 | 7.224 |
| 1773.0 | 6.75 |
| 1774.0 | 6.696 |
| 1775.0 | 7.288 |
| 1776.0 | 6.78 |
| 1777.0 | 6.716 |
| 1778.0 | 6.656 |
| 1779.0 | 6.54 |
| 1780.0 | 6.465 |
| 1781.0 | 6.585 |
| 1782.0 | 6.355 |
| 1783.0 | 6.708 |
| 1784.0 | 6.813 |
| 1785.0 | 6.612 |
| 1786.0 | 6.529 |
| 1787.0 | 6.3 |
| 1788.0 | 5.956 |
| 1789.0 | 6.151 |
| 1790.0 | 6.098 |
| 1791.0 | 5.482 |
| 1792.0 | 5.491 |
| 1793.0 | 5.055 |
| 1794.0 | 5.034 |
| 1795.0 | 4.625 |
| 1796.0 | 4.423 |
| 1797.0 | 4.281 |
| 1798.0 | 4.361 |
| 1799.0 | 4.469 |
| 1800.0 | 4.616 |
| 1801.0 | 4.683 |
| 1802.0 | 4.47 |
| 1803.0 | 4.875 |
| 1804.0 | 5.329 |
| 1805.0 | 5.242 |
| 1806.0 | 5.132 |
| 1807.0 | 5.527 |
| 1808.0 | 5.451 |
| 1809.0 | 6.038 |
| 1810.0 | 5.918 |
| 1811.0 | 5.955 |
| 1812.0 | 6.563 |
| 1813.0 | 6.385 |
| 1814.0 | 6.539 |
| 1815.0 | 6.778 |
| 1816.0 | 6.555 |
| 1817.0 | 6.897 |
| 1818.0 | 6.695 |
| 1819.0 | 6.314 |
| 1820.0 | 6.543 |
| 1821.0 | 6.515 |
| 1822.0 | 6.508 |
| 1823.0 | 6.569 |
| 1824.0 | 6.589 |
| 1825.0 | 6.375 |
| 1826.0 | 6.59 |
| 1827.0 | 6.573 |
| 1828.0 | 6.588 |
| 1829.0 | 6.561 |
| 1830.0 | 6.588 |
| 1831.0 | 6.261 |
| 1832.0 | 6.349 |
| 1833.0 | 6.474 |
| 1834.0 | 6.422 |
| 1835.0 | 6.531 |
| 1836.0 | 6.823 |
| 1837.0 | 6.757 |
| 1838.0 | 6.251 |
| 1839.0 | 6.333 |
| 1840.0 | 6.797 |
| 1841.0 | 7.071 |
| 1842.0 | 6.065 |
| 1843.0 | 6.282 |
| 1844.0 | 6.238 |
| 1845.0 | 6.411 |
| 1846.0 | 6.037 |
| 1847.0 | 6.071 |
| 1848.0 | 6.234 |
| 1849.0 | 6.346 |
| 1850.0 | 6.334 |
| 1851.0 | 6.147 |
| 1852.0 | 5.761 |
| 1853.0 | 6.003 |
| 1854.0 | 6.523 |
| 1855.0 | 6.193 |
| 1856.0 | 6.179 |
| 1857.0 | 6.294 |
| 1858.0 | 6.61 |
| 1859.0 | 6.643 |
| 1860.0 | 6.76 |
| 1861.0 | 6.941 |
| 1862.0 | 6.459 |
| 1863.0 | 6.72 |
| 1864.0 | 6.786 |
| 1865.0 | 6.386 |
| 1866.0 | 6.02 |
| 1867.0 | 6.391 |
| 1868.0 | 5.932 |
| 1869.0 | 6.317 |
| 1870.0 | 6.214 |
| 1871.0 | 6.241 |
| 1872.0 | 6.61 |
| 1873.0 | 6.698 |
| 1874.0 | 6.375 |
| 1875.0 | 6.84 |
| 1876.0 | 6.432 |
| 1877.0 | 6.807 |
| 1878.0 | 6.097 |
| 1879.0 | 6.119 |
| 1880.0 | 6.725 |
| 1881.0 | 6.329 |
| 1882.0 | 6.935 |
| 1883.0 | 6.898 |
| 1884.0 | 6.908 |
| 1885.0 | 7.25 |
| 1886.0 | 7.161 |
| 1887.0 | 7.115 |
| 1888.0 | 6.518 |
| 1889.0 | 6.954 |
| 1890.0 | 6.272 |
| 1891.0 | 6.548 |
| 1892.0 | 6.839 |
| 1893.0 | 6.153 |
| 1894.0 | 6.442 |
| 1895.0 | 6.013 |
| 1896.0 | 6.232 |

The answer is 7.1 Hz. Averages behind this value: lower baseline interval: 8.9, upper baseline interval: 6.49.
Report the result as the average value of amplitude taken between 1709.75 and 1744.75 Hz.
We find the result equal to 6.85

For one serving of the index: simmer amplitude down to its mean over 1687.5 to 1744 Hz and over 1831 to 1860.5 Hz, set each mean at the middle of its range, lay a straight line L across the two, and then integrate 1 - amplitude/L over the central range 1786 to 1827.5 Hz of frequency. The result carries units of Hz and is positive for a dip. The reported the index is 4.7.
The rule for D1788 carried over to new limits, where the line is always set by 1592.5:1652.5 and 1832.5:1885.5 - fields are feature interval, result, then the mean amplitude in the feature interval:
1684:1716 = 6.40 Hz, 6.75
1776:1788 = 1.39 Hz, 6.55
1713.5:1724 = 1.96 Hz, 6.66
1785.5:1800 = 3.99 Hz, 5.28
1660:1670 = -0.24 Hz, 9.08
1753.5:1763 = 0.53 Hz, 7.28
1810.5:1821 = 0.70 Hz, 6.52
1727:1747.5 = 2.36 Hz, 7.05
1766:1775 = 0.70 Hz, 6.96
